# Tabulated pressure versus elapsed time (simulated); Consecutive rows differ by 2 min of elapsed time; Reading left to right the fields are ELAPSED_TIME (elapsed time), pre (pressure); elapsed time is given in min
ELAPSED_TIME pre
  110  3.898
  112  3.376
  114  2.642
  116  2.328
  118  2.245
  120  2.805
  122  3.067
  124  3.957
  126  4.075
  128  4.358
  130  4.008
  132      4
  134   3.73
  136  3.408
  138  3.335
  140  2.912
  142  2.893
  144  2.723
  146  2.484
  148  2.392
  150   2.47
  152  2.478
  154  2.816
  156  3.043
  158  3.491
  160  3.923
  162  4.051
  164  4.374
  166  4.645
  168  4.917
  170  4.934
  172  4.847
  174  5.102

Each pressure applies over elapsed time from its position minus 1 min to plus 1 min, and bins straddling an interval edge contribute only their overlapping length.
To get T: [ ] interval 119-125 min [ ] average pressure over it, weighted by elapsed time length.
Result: 3.28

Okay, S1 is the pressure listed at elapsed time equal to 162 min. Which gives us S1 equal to 4.051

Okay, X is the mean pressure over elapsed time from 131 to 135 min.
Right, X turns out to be 3.87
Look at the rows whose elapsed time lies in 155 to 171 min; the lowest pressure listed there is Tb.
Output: 3.043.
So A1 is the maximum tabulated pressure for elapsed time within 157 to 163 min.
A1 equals 4.051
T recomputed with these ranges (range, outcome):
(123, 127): 4.02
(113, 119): 2.4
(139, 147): 2.75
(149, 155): 2.59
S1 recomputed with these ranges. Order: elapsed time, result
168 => 4.917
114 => 2.642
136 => 3.408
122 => 3.067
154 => 2.816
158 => 3.491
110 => 3.898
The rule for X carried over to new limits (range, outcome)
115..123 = 2.61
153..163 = 3.46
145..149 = 2.44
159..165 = 4.12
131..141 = 3.48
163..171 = 4.72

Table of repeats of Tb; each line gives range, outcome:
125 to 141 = 2.912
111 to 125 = 2.245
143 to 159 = 2.392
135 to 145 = 2.723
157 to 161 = 3.491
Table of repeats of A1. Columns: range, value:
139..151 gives 2.912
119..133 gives 4.358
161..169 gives 4.917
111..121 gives 3.376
